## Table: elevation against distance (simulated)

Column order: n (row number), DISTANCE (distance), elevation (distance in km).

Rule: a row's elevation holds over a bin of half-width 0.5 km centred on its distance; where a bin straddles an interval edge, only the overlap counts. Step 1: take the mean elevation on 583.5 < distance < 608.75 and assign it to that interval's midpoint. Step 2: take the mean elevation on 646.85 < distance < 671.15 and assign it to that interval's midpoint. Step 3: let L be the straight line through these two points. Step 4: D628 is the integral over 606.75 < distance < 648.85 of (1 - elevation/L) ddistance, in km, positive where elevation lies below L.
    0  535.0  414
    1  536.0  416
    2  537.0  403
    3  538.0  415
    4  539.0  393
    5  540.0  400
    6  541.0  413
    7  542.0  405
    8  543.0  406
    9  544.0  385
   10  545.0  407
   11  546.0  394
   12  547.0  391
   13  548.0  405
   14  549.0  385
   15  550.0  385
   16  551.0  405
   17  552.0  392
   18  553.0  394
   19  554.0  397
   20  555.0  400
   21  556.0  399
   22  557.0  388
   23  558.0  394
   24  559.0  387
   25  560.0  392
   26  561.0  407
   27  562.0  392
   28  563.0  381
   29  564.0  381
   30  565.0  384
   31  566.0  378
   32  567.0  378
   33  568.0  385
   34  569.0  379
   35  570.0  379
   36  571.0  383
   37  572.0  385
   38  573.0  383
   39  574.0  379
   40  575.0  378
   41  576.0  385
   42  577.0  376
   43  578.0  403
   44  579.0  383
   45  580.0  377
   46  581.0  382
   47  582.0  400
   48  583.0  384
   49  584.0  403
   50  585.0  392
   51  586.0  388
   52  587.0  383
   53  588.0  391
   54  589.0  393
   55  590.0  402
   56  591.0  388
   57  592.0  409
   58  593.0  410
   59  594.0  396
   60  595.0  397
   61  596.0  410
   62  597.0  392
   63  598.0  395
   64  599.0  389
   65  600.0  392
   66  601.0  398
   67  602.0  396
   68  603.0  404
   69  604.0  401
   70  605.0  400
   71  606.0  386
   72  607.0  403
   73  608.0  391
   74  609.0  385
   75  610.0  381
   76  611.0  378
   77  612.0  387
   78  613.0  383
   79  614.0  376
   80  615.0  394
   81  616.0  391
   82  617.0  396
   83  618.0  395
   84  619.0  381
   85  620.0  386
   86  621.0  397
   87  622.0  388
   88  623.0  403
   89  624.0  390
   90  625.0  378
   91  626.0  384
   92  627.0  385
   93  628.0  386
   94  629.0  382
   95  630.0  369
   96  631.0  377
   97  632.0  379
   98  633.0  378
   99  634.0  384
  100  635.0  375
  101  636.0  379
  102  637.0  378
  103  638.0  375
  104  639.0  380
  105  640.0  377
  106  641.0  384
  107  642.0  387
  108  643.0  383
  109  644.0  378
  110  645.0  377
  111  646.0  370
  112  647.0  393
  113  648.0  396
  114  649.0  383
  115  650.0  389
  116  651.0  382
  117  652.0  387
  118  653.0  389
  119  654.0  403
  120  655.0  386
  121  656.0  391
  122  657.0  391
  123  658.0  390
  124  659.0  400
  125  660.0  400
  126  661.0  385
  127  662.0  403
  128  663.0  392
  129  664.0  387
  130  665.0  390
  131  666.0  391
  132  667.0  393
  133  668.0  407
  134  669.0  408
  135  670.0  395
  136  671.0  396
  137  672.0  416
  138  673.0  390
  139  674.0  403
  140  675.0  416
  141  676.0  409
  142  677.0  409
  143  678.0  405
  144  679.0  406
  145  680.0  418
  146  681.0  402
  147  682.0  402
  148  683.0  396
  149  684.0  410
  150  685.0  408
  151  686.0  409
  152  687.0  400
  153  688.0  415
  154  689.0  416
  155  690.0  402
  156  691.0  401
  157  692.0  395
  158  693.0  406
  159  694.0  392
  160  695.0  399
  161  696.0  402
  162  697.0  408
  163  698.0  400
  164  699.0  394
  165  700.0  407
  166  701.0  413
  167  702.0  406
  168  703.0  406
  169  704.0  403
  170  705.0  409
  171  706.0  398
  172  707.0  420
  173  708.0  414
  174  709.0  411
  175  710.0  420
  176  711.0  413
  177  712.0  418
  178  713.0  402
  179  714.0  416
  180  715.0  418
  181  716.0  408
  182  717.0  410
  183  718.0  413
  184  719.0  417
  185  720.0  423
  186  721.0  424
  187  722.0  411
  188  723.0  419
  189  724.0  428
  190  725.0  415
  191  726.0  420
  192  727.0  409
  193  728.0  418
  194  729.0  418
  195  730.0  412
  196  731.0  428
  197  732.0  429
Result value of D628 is 1.12 km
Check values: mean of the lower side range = 396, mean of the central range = 384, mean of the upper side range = 393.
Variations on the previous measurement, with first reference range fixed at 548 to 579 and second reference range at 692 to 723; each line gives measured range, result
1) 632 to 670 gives 1.3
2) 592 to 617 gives 0.0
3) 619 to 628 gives 0.2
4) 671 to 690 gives -0.1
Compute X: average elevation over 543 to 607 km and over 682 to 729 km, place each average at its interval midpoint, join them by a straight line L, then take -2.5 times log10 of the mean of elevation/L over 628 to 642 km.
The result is 0.06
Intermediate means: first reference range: 392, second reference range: 410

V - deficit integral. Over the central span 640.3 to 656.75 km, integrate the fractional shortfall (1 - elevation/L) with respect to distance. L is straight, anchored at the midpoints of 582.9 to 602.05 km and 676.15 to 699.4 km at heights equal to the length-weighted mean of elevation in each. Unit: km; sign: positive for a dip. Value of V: 0.6 km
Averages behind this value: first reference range 396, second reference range 404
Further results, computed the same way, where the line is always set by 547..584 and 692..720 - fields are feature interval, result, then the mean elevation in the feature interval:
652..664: 0.2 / 393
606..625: 0.3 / 389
